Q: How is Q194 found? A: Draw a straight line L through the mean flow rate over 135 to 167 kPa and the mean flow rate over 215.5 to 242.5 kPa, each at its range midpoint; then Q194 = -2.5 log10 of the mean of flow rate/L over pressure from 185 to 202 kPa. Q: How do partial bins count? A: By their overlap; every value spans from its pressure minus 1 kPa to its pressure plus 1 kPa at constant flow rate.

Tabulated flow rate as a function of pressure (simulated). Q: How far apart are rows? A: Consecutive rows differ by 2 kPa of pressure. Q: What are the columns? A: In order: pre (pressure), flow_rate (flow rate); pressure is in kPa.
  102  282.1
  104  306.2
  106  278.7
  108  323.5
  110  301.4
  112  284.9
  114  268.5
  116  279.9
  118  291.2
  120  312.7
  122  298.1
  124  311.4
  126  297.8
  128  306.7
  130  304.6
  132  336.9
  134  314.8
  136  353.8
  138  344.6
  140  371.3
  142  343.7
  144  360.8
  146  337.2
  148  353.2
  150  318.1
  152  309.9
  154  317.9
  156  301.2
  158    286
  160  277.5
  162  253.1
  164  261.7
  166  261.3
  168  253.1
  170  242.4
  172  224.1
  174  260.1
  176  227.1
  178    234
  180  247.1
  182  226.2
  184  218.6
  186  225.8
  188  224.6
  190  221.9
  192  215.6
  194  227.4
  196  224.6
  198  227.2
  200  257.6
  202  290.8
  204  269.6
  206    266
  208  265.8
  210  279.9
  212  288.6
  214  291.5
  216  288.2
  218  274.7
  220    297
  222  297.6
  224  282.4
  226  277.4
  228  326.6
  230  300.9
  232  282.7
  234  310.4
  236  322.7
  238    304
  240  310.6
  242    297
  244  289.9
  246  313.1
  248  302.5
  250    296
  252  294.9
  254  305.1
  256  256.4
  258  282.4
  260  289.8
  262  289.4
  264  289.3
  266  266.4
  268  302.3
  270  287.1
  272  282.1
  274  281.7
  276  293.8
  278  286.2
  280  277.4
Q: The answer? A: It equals 0.30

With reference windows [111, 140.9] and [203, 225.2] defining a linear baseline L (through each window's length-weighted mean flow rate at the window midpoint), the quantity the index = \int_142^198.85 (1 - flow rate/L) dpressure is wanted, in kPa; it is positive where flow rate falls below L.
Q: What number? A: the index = 6.46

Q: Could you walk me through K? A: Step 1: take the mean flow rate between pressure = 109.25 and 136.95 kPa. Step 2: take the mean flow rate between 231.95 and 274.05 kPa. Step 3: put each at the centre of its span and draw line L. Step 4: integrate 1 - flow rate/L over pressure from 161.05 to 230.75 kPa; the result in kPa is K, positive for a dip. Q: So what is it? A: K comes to 9.5 kPa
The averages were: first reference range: 304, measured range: 258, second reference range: 294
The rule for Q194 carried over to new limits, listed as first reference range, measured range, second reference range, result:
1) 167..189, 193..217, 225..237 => 0.022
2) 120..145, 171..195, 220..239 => 0.340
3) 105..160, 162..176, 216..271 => 0.230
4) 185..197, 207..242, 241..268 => -0.139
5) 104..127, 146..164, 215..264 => -0.022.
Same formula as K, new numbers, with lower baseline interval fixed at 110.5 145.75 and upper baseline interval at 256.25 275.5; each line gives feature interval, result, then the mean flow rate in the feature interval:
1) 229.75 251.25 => -0.89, 303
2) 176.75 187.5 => 2.62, 230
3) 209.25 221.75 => 0.38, 287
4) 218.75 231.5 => -0.08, 296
